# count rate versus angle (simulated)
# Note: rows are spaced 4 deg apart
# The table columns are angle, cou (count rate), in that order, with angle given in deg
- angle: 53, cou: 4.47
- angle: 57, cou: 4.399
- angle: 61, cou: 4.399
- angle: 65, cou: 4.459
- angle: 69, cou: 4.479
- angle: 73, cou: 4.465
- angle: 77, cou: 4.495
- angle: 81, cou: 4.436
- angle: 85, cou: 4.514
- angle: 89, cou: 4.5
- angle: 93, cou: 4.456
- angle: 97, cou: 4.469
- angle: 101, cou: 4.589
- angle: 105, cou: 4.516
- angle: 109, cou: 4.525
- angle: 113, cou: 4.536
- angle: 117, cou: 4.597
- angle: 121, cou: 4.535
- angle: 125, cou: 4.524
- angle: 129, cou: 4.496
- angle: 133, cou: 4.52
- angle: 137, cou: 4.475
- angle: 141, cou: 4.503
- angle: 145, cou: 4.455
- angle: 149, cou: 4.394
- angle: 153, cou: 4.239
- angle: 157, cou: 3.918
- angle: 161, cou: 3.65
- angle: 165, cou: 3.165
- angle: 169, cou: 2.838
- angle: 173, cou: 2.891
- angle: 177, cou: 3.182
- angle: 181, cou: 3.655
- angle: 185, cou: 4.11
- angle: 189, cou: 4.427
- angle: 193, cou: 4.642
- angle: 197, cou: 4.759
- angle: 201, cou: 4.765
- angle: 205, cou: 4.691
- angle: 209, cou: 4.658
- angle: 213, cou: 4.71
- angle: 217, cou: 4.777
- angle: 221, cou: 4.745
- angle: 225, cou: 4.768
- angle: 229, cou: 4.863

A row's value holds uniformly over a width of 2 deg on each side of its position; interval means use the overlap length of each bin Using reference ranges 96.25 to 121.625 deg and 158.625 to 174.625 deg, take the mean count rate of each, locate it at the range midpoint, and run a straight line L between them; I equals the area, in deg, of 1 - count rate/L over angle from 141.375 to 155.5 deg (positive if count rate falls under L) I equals -3.01 deg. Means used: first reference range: 4.54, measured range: 4.36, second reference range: 3.16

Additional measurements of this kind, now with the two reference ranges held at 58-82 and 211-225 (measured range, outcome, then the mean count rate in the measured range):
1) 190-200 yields 0.0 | 4.68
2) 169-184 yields 4.6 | 3.25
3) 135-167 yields 3.6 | 4.1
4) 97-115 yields 0.0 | 4.53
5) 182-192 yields 0.9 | 4.24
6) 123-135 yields 0.2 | 4.51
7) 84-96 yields 0.0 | 4.49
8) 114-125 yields 0.0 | 4.56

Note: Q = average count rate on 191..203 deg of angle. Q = 4.72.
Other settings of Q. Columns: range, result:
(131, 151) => 4.47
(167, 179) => 2.97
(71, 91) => 4.48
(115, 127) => 4.55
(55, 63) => 4.4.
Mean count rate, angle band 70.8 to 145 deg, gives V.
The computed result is 4.51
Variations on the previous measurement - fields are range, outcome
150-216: 4.04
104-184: 4.08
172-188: 3.56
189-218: 4.69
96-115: 4.53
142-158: 4.29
